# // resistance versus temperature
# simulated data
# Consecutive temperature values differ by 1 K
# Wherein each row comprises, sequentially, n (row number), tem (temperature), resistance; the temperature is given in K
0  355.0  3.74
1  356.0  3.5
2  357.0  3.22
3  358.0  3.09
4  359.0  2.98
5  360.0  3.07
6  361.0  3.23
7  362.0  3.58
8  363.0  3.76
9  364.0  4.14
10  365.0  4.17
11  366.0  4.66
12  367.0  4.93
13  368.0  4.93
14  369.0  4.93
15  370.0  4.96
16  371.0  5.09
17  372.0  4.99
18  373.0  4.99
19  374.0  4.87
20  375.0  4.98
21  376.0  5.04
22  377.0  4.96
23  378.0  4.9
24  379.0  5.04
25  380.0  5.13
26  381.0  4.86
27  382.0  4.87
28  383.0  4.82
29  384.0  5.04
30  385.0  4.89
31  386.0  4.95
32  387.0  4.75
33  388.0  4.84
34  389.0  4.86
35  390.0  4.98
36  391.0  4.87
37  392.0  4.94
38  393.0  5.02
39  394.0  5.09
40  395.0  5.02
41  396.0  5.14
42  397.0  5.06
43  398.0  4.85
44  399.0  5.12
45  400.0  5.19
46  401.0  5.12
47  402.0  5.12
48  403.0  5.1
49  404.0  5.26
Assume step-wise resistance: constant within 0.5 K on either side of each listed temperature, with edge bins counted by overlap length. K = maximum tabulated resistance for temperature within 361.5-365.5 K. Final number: 4.17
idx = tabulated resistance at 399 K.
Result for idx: 5.12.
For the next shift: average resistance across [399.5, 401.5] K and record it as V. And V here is 5.16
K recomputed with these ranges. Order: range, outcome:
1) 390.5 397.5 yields 5.14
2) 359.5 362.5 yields 3.58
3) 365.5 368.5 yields 4.93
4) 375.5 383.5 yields 5.13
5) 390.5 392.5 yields 4.94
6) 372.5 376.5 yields 5.04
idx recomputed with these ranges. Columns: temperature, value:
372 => 4.99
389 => 4.86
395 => 5.02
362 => 3.58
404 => 5.26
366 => 4.66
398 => 4.85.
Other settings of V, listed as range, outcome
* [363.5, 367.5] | 4.47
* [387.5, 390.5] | 4.89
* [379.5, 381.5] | 5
